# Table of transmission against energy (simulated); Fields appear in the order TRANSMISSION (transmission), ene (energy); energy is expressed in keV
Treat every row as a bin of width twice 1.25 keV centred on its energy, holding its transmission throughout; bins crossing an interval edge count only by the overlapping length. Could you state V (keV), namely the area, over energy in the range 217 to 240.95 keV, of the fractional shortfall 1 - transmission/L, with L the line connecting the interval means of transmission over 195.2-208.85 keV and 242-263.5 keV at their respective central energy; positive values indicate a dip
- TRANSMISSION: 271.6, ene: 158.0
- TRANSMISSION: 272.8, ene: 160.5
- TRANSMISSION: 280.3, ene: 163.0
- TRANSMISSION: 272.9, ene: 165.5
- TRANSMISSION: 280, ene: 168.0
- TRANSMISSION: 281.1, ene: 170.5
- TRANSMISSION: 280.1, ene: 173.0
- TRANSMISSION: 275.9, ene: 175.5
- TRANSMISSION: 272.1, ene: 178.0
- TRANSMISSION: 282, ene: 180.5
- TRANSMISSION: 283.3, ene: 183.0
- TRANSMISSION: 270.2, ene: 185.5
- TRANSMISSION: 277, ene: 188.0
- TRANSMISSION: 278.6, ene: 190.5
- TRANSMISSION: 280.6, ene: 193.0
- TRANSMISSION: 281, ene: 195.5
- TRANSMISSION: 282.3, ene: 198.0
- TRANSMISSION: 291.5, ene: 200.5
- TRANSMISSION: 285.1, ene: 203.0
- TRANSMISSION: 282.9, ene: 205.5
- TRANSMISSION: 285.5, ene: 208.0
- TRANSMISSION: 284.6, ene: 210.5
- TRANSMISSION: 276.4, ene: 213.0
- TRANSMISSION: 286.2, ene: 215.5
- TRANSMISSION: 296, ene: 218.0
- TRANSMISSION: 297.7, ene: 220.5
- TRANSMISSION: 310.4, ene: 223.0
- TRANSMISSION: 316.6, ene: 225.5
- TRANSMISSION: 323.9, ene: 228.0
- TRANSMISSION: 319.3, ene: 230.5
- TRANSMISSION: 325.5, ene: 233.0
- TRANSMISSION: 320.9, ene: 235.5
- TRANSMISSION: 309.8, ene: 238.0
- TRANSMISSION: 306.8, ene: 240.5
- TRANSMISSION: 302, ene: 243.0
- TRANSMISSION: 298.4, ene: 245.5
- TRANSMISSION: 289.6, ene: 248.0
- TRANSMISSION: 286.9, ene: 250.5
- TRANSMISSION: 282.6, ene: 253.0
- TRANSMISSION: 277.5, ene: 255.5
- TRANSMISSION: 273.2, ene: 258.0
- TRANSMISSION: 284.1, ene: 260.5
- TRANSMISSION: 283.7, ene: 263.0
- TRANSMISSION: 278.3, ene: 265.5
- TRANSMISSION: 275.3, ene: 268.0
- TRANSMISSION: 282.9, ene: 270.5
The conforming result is -2.3 keV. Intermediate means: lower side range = 285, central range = 313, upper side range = 286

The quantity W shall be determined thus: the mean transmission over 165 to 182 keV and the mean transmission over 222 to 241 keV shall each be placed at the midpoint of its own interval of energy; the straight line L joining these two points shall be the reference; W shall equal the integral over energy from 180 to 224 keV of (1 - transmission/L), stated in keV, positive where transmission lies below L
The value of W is 1.80 keV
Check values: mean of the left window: 278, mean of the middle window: 285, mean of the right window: 317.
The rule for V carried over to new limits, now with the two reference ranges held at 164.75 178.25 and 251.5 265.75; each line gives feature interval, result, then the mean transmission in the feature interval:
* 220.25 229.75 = -1.2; 314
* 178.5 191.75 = 0.0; 278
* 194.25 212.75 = -0.4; 284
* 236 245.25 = -0.9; 307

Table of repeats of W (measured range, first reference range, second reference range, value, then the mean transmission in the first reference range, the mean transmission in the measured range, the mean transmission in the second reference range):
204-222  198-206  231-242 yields 0.50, 286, 287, 316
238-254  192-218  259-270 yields -0.81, 284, 296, 280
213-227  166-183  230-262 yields -0.42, 279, 300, 298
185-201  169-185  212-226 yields 0.30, 279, 280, 297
